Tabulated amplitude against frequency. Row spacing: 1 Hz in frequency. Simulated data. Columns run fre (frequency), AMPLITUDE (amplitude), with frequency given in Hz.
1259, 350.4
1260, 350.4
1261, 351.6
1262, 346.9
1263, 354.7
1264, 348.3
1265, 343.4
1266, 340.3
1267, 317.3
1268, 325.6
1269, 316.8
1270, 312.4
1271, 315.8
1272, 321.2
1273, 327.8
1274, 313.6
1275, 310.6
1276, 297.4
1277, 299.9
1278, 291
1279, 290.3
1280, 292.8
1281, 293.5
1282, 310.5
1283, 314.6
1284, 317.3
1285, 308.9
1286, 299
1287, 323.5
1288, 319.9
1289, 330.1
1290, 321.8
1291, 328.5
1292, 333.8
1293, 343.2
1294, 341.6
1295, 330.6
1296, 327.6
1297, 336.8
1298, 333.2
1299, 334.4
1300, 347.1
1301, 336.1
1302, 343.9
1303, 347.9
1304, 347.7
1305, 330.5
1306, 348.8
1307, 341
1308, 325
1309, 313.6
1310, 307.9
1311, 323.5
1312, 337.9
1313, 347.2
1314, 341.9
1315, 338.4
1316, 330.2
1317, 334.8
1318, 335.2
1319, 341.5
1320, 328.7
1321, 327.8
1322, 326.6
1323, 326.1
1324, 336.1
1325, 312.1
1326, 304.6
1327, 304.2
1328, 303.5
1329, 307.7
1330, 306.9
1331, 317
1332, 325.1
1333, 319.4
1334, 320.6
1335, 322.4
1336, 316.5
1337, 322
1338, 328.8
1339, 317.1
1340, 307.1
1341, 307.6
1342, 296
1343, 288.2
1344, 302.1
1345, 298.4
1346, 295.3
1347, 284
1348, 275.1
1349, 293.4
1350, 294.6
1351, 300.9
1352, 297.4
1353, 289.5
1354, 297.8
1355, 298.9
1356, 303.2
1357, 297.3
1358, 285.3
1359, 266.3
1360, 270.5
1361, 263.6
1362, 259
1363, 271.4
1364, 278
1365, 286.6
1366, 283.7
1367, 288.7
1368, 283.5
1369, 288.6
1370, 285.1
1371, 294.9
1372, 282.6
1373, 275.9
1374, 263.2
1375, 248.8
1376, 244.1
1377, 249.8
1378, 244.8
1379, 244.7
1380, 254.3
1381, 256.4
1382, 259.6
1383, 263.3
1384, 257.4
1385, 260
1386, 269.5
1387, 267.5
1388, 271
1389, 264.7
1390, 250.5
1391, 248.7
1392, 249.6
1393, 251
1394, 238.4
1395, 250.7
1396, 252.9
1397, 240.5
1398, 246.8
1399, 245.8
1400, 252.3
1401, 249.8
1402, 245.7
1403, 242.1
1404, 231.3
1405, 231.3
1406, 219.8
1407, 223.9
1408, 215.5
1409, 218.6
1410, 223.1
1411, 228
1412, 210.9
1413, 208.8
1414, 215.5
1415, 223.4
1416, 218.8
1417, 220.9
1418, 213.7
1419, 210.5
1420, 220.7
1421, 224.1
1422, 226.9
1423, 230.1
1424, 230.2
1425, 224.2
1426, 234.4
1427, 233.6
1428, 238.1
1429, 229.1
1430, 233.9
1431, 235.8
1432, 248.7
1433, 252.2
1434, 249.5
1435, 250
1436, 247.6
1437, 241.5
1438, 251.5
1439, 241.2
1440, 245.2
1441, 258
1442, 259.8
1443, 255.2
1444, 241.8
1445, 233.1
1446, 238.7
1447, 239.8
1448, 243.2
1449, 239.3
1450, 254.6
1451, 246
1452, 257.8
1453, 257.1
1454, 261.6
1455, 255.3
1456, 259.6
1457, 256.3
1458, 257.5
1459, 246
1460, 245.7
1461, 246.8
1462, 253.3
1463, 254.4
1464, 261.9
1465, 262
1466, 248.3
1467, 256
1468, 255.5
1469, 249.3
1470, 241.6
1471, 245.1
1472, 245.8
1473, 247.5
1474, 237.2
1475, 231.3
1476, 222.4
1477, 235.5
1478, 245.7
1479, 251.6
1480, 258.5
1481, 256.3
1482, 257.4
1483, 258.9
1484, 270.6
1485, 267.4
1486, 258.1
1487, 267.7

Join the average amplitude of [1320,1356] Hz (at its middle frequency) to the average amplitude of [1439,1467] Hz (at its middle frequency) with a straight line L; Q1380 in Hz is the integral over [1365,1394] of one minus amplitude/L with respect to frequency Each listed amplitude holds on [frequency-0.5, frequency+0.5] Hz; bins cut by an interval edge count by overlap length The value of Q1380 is 2.3 Hz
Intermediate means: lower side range 308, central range 264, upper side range 251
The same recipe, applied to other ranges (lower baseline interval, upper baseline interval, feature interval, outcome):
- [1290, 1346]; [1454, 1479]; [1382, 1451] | 8.68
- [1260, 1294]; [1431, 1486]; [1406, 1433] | 4.06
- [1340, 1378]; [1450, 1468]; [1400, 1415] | 2.37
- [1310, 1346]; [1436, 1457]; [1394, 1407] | 1.64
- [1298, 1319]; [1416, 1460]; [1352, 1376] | 1.21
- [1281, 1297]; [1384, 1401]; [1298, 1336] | -2.99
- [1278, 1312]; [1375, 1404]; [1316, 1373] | -2.92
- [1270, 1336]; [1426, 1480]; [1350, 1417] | 5.99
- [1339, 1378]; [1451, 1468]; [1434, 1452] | 0.89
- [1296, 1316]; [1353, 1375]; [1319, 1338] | -0.27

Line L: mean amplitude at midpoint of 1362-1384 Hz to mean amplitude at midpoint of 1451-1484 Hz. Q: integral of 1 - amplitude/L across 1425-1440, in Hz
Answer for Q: 0.9 Hz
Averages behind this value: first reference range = 268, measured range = 241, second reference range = 251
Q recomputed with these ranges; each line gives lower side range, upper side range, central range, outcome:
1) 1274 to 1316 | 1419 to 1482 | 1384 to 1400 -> 1.2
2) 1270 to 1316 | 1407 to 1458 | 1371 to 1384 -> 0.6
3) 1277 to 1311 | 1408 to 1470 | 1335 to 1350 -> -0.3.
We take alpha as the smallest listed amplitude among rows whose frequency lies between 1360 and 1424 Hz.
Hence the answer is 208.8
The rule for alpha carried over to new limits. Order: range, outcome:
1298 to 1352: 275.1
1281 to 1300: 293.5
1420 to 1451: 220.7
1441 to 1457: 233.1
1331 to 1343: 288.2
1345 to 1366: 259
